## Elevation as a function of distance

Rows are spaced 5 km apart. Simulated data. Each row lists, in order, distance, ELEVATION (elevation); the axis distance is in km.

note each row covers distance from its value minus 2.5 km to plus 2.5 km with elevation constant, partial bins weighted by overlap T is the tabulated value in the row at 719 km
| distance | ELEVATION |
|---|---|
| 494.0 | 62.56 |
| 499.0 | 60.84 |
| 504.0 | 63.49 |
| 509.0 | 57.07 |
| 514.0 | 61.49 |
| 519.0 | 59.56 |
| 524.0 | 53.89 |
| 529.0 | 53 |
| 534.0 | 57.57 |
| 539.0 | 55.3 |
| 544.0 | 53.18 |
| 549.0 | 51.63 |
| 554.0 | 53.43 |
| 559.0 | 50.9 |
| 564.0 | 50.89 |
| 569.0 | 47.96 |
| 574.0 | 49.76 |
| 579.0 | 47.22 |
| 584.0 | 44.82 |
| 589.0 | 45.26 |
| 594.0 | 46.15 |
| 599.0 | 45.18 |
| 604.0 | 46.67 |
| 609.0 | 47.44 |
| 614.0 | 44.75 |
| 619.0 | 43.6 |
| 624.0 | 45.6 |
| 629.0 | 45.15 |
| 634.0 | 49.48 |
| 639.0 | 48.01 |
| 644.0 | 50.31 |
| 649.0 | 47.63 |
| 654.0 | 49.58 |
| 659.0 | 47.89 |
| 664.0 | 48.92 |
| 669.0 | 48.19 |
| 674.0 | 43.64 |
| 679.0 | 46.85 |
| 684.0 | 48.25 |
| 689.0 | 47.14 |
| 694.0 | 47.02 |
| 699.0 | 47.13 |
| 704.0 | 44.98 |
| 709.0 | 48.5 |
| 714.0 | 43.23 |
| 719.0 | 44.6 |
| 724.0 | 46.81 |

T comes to 44.6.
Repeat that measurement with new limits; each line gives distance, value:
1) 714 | 43.23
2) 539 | 55.3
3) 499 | 60.84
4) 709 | 48.5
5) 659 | 47.89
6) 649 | 47.63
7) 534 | 57.57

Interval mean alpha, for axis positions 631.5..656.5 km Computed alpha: 49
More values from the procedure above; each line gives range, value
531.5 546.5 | 55.4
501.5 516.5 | 60.7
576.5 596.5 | 45.9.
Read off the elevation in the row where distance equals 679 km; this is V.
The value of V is 46.85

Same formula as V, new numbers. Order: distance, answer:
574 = 49.76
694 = 47.02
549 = 51.63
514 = 61.49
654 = 49.58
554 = 53.43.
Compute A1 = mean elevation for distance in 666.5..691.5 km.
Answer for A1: 46.8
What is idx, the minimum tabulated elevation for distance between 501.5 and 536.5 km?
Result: 53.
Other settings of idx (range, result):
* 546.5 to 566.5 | 50.89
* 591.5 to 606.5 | 45.18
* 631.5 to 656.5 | 47.63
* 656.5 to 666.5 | 47.89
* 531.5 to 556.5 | 51.63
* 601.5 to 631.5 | 43.6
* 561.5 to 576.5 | 47.96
